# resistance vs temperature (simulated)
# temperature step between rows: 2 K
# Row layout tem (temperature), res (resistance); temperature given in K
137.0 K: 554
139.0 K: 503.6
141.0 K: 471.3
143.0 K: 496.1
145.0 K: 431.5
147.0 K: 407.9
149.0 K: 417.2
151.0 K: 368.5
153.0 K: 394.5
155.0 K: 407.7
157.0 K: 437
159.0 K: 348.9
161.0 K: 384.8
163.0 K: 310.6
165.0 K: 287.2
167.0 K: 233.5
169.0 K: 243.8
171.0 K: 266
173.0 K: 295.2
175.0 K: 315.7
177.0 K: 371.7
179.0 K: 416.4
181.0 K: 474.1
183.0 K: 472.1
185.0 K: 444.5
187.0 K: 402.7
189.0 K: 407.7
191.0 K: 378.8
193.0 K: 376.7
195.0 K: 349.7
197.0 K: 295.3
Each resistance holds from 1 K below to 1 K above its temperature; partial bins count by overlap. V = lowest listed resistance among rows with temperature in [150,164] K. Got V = 310.6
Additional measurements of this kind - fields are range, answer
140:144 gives 471.3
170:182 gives 266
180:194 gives 376.7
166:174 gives 233.5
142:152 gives 368.5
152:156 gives 394.5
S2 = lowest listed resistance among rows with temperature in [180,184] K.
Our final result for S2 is 472.1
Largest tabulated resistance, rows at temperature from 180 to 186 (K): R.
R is 474.1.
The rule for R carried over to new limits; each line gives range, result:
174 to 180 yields 416.4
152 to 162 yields 437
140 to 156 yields 496.1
